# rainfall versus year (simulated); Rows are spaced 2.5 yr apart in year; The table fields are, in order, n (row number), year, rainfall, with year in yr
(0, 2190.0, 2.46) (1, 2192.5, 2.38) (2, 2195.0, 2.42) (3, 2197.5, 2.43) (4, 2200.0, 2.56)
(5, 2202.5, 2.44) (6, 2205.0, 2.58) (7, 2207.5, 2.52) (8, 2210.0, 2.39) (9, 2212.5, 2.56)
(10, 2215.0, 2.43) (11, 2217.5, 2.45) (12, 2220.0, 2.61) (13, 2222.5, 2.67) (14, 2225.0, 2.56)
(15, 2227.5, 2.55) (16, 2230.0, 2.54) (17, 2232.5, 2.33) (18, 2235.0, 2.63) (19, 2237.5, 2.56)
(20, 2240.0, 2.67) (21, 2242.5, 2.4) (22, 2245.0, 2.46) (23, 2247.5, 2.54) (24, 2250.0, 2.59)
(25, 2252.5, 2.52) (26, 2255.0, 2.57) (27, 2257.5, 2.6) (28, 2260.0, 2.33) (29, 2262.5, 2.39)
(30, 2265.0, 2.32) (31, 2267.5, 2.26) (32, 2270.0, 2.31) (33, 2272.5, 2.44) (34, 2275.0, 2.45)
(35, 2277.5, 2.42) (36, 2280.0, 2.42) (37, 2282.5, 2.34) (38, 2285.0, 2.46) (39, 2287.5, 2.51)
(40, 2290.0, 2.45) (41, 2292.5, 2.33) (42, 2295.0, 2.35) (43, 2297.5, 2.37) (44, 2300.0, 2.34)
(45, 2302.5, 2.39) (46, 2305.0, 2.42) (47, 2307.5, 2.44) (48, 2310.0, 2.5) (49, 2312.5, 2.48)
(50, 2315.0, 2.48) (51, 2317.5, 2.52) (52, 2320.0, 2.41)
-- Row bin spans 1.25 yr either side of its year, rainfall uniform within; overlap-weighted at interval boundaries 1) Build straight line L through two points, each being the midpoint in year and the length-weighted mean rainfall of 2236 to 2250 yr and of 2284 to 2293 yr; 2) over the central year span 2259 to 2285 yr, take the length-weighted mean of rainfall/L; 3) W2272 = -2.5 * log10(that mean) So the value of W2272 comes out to 0.05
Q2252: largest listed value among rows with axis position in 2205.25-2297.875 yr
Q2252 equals 2.67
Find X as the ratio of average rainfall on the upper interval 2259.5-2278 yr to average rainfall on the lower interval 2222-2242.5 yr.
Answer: 0.93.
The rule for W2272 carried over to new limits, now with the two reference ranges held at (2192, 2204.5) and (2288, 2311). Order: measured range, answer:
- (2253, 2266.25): -0.01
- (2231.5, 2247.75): -0.03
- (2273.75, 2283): 0.00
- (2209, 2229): -0.04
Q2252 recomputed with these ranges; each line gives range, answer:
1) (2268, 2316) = 2.51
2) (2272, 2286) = 2.46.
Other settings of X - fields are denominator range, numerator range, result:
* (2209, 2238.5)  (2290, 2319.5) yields 0.96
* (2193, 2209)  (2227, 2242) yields 1.02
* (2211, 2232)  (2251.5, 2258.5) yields 1.01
